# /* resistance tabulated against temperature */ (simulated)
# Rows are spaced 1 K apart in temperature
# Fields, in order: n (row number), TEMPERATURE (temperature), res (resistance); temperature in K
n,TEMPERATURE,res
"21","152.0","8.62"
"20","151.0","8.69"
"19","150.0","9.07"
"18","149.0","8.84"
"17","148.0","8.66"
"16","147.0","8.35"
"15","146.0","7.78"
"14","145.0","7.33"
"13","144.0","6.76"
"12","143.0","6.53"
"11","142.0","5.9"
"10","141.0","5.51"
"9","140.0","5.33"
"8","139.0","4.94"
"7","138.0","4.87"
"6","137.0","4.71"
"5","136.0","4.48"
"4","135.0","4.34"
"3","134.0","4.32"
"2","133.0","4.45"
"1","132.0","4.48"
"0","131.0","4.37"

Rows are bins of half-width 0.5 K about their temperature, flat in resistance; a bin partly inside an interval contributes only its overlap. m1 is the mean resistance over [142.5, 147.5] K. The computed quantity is 7.35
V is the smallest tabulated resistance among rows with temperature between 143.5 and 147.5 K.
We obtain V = 6.76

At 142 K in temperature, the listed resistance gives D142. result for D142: 5.9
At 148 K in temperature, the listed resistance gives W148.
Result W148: 8.66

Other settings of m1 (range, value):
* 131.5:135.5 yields 4.4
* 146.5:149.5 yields 8.62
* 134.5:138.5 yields 4.6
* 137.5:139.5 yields 4.91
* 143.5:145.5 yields 7.04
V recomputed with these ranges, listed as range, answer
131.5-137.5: 4.32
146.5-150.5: 8.35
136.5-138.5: 4.71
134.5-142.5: 4.34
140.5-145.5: 5.51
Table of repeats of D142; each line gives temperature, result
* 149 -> 8.84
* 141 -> 5.51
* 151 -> 8.69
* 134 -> 4.32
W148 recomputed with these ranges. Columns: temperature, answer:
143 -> 6.53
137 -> 4.71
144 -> 6.76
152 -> 8.62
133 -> 4.45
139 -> 4.94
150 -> 9.07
